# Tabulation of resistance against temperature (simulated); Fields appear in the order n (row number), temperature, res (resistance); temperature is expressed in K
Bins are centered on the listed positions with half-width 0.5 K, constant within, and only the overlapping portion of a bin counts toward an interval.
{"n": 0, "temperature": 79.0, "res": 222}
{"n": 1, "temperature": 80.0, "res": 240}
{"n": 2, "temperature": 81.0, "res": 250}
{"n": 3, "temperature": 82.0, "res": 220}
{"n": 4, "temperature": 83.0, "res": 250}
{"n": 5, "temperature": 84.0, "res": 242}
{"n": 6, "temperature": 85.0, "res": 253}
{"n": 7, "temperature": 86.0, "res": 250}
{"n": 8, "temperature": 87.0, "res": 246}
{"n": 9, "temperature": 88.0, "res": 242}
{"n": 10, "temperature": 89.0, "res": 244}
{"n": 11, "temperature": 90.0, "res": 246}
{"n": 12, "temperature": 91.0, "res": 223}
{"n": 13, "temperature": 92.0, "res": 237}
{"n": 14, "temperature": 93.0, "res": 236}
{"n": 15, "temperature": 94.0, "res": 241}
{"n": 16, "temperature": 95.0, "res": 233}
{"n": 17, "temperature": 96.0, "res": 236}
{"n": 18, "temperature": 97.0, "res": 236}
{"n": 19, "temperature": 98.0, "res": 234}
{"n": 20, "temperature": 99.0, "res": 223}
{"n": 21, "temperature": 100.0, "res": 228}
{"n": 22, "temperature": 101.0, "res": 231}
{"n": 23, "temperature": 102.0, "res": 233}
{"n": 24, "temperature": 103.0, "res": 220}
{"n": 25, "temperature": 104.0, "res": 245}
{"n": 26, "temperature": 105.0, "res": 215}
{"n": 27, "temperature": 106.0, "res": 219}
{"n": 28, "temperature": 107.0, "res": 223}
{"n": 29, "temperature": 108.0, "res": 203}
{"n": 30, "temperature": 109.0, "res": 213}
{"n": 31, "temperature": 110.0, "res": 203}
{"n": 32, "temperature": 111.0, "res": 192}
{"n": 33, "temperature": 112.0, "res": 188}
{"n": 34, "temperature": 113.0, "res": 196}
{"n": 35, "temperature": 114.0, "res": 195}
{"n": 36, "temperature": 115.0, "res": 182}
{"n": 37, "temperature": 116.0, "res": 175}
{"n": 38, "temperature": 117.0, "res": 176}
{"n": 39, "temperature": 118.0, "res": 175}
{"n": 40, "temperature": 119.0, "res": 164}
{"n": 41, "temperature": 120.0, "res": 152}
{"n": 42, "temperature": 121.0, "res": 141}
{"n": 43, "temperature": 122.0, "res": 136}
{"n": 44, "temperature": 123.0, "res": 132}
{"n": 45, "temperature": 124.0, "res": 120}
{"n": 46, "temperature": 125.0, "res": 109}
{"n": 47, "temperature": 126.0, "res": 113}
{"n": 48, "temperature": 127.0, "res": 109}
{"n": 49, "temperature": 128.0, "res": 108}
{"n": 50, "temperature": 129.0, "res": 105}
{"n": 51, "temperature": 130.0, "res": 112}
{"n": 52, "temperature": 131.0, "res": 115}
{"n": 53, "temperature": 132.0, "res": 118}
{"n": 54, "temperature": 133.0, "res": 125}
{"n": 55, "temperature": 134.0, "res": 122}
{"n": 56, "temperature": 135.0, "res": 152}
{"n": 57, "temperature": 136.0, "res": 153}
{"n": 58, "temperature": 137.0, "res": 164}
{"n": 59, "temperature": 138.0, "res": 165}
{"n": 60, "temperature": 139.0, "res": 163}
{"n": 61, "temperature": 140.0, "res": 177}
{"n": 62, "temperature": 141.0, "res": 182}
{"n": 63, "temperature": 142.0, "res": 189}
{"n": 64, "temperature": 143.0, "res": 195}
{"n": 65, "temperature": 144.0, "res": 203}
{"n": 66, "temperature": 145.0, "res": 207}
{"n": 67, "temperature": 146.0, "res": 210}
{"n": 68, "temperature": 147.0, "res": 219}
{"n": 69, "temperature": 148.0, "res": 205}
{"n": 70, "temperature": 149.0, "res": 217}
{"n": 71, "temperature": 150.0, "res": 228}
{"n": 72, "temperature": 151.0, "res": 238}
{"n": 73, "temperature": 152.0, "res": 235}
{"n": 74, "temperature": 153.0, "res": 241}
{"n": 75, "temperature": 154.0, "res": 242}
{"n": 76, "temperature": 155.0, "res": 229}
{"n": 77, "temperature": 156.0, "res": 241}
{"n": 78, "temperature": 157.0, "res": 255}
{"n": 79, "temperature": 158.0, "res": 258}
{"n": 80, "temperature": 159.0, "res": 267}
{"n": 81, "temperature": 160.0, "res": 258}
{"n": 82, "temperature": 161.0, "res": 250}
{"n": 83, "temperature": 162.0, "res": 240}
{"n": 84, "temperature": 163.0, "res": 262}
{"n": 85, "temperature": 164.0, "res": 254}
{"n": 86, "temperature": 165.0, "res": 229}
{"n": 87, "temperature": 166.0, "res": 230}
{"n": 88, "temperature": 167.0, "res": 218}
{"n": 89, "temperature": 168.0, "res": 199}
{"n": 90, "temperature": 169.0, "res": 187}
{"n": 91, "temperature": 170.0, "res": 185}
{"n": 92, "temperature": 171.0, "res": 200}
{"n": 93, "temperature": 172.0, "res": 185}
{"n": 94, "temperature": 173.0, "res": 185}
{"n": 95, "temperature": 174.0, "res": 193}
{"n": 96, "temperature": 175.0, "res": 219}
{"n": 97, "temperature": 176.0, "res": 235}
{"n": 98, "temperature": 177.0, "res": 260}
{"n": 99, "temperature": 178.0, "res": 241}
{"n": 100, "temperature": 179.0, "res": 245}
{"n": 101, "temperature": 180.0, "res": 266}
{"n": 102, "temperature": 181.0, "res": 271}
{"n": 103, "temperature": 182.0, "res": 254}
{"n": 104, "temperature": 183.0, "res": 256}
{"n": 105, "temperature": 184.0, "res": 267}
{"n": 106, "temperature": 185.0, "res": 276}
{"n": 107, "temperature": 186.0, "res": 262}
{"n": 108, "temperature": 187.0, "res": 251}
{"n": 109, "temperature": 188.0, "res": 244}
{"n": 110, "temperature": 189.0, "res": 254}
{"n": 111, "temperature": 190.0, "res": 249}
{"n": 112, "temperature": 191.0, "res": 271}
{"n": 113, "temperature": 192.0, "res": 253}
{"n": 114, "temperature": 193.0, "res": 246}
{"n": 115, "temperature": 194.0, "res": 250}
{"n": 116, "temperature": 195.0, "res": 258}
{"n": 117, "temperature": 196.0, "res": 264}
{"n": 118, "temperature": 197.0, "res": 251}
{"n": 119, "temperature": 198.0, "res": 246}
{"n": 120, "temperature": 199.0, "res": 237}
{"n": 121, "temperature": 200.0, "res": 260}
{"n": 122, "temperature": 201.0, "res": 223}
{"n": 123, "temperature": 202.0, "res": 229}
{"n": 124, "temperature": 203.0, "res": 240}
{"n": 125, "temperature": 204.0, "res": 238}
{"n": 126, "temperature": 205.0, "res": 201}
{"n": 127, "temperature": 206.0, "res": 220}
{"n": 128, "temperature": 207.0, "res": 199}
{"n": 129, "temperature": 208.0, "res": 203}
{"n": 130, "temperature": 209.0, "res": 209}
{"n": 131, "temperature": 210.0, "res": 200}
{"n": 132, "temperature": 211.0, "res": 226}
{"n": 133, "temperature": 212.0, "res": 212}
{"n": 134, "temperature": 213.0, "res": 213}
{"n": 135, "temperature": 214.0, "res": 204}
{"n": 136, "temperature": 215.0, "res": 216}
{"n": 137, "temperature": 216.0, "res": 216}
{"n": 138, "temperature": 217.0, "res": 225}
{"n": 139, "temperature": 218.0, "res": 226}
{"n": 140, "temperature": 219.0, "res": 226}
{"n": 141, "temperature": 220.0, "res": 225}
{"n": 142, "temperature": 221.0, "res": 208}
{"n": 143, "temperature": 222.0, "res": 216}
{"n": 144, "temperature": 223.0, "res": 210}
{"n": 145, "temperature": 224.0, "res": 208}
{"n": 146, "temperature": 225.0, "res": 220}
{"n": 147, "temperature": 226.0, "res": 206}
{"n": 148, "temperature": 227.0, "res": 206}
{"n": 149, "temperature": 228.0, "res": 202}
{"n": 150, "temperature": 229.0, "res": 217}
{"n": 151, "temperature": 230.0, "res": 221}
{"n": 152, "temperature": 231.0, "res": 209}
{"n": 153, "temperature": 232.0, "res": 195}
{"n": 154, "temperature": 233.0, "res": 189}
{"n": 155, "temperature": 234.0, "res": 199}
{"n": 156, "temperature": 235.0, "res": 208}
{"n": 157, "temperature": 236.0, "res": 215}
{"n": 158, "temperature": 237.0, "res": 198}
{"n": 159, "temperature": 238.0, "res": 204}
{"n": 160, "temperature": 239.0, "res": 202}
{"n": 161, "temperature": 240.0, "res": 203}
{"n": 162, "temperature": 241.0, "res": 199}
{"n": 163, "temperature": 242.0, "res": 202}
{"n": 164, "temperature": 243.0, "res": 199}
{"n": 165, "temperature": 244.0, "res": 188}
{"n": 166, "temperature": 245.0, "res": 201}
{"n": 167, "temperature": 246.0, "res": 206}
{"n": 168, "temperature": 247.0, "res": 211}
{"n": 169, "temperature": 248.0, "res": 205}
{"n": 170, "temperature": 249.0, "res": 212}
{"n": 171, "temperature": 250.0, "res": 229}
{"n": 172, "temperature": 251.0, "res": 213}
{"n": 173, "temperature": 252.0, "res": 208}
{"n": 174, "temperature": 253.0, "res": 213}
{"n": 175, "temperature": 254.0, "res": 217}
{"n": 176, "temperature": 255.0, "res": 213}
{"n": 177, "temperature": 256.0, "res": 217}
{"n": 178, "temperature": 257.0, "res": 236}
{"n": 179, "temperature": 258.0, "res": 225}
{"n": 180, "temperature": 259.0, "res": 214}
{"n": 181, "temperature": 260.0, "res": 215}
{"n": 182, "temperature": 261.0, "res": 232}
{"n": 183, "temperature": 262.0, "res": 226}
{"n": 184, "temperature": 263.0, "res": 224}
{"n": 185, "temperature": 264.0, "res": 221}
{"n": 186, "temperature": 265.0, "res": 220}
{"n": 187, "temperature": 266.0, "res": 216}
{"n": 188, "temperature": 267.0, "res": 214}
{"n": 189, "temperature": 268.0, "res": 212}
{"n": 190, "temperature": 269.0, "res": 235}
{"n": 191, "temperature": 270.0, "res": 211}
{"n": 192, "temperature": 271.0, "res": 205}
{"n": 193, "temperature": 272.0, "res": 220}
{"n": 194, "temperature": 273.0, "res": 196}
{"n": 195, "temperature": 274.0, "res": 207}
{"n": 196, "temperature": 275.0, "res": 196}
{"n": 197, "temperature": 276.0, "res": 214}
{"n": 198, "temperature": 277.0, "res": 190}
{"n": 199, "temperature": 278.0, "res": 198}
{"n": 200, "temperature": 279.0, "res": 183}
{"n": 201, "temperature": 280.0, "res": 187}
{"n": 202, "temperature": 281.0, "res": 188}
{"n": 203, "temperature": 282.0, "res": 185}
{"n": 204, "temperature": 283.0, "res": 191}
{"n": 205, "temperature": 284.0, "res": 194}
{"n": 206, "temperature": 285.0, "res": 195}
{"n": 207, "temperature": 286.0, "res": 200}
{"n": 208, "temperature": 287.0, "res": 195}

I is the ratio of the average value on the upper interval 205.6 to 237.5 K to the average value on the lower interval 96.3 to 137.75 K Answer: 1.22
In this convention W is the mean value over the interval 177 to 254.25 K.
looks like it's 224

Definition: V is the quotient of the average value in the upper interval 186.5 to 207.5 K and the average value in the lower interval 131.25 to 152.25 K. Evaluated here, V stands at 1.32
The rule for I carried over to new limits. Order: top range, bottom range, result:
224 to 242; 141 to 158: 0.93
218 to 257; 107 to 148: 1.28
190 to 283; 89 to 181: 1.07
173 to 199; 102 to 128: 1.42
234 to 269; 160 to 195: 0.89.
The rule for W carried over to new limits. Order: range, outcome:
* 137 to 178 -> 218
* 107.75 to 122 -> 181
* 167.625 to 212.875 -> 234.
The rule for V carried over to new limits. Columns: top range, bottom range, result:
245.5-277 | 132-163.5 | 1.03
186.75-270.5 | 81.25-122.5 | 1.02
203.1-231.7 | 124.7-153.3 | 1.27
